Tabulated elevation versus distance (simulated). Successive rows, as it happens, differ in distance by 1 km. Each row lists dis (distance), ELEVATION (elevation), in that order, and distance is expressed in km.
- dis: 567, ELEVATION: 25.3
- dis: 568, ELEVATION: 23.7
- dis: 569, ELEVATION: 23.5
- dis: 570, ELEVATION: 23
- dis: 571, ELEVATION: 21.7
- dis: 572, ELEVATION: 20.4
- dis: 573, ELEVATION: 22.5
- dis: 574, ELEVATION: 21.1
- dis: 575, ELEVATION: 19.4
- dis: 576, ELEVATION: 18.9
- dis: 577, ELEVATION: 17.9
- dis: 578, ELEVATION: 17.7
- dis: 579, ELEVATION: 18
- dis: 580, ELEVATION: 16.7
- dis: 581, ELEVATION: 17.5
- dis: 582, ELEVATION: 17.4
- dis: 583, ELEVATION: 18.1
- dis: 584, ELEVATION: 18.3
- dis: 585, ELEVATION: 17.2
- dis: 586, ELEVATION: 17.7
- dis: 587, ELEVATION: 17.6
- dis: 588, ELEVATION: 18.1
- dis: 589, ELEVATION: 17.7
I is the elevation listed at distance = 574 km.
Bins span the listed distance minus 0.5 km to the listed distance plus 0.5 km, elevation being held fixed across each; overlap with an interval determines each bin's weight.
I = 21.1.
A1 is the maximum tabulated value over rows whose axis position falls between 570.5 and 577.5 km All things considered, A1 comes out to 22.5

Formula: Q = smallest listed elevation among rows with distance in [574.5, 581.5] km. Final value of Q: 16.7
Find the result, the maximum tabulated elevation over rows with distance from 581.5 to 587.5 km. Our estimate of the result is 18.3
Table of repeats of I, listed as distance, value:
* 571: 21.7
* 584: 18.3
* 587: 17.6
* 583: 18.1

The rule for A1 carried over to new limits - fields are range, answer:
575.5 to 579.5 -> 18.9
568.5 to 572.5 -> 23.5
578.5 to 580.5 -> 18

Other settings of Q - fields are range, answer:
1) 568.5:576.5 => 18.9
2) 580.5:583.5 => 17.4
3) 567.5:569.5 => 23.5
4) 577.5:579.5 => 17.7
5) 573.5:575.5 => 19.4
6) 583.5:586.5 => 17.2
